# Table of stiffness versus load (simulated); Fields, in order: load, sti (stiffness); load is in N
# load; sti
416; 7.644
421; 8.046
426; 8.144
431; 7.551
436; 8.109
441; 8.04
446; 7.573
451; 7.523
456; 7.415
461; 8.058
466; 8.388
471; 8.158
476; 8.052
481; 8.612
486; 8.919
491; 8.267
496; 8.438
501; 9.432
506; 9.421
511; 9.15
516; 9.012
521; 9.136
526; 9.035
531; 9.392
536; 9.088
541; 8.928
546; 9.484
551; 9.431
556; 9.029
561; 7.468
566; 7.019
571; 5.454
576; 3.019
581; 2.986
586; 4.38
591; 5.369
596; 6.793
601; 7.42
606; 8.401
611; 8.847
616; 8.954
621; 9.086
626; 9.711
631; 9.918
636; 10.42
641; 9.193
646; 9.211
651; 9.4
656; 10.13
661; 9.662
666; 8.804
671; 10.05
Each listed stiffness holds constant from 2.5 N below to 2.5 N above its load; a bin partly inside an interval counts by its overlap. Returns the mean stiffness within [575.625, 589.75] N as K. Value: 3.7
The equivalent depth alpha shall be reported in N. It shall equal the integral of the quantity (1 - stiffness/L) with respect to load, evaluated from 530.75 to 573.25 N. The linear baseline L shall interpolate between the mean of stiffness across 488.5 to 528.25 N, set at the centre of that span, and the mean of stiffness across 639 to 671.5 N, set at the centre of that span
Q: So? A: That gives 3.7 N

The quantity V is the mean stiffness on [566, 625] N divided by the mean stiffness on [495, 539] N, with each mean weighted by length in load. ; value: 0.71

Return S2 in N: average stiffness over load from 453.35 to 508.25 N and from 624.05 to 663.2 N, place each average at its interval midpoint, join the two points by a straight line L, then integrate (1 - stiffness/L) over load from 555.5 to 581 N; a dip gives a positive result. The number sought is 9.11 N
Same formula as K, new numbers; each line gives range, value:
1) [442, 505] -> 8.26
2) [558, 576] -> 6.21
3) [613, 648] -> 9.49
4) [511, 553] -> 9.18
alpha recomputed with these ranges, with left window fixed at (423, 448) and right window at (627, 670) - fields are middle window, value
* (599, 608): 1.30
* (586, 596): 4.02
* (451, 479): 0.52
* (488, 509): -1.23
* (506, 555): -3.01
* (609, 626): 0.52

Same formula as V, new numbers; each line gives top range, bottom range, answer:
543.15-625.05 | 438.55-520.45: 0.85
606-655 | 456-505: 1.11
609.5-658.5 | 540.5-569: 1.12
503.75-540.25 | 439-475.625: 1.16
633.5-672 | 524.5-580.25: 1.24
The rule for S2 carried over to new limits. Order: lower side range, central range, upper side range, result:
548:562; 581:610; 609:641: 9.2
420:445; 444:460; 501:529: 1.3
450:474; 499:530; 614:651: -2.9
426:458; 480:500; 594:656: -1.4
